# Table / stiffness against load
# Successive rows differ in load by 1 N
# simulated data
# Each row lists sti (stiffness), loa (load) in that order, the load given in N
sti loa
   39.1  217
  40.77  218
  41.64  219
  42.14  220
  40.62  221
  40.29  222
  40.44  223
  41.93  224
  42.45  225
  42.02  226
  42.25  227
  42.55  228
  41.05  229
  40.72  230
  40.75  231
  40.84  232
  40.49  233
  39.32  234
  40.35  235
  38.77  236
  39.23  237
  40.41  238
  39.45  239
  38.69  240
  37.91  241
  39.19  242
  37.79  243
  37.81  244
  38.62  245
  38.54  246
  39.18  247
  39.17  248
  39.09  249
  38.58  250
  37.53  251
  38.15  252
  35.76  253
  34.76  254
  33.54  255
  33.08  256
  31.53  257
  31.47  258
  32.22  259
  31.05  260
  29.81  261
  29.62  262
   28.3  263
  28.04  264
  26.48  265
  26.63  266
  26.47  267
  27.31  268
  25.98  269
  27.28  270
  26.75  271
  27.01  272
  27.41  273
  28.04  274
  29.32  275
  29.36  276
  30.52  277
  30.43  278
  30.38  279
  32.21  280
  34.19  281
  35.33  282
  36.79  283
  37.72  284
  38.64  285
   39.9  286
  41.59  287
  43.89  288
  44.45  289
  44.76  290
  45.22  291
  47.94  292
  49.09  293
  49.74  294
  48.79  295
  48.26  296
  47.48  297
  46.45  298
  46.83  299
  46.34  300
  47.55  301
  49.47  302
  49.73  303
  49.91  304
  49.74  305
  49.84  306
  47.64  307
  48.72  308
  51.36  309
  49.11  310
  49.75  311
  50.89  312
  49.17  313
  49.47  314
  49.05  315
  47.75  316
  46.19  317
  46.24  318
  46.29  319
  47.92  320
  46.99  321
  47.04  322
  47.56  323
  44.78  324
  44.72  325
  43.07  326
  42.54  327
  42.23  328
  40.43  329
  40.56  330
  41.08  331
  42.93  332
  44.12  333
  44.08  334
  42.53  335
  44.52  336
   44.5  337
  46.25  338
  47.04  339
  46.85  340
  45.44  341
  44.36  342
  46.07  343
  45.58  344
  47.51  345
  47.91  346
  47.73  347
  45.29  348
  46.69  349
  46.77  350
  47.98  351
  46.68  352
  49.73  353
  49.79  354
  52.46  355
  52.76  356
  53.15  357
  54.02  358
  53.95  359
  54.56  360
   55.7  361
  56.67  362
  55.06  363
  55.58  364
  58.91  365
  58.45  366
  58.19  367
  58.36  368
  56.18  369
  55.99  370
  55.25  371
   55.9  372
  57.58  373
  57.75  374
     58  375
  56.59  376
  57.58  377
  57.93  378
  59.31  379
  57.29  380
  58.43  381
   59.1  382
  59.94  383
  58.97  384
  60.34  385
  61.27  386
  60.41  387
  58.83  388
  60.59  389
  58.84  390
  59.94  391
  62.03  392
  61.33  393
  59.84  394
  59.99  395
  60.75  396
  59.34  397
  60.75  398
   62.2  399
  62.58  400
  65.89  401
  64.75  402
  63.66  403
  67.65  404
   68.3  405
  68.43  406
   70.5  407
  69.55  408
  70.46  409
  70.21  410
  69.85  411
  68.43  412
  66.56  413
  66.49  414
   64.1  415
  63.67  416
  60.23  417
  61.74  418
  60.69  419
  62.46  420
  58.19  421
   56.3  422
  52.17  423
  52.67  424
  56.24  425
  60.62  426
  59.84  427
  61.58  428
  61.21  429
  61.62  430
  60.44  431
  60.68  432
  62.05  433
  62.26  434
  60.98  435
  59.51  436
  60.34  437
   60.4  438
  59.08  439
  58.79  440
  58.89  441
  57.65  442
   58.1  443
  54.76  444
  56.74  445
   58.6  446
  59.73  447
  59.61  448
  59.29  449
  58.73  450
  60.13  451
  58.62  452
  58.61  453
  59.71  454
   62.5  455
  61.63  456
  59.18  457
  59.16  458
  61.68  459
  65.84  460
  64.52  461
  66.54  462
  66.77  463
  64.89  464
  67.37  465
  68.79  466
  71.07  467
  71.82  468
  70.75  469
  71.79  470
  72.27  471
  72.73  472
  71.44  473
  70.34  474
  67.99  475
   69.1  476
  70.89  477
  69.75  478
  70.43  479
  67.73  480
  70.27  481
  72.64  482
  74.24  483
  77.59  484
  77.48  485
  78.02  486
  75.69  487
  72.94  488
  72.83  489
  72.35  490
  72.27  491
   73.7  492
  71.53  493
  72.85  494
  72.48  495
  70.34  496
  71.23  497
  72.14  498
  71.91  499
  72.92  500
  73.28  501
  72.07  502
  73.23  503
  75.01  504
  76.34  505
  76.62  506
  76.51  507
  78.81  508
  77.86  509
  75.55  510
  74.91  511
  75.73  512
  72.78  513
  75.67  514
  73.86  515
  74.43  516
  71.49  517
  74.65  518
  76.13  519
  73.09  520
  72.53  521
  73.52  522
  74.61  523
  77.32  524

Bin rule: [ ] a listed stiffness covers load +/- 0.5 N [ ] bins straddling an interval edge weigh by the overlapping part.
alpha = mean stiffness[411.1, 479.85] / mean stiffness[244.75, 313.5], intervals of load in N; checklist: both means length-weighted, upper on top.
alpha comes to 1.6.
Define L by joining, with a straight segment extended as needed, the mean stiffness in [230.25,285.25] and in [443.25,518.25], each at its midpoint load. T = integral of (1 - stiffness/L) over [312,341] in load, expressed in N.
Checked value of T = -0.3 N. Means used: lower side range 34.1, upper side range 69.5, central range 45.3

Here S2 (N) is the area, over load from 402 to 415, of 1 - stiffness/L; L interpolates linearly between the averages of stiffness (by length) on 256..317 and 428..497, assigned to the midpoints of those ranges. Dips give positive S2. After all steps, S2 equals -2.3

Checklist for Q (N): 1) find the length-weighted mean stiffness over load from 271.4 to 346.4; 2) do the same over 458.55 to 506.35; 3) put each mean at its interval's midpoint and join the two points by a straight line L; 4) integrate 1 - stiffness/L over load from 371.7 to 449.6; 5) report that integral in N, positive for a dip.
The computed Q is -1.7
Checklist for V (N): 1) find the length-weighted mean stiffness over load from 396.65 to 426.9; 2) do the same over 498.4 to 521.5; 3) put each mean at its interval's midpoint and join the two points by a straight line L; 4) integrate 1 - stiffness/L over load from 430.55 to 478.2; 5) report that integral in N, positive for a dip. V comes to 3.5 N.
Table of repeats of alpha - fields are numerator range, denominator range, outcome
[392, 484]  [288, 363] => 1.34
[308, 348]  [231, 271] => 1.32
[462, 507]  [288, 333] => 1.54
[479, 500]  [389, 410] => 1.14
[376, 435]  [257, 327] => 1.53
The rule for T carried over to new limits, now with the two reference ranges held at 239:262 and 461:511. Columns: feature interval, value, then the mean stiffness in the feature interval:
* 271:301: 1.8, 39.2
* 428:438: 0.5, 61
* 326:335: 1.1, 42.3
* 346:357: 0.6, 48.8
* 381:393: -0.6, 60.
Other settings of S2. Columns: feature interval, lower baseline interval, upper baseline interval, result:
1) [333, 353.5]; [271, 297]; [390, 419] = 2.0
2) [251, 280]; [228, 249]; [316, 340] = 7.7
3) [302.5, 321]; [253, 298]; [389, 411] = -2.3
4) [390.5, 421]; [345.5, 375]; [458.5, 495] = -2.1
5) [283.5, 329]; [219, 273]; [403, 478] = -2.3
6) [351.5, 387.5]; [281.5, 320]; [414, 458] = -2.1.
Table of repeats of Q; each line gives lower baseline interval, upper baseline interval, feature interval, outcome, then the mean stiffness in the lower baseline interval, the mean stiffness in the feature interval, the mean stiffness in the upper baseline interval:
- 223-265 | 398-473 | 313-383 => 1.6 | 37.3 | 50.1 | 62.9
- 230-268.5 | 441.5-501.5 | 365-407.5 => -3.9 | 35.5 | 60.3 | 67.6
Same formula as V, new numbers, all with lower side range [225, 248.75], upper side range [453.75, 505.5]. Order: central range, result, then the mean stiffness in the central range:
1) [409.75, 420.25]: -0.46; 64.9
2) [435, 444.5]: 0.95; 58.7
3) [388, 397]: -0.14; 60.3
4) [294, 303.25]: -0.07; 47.9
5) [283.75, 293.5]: 0.61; 43.5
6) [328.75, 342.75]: 2.21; 44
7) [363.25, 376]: -0.14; 57.1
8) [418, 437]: 1.27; 59.5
